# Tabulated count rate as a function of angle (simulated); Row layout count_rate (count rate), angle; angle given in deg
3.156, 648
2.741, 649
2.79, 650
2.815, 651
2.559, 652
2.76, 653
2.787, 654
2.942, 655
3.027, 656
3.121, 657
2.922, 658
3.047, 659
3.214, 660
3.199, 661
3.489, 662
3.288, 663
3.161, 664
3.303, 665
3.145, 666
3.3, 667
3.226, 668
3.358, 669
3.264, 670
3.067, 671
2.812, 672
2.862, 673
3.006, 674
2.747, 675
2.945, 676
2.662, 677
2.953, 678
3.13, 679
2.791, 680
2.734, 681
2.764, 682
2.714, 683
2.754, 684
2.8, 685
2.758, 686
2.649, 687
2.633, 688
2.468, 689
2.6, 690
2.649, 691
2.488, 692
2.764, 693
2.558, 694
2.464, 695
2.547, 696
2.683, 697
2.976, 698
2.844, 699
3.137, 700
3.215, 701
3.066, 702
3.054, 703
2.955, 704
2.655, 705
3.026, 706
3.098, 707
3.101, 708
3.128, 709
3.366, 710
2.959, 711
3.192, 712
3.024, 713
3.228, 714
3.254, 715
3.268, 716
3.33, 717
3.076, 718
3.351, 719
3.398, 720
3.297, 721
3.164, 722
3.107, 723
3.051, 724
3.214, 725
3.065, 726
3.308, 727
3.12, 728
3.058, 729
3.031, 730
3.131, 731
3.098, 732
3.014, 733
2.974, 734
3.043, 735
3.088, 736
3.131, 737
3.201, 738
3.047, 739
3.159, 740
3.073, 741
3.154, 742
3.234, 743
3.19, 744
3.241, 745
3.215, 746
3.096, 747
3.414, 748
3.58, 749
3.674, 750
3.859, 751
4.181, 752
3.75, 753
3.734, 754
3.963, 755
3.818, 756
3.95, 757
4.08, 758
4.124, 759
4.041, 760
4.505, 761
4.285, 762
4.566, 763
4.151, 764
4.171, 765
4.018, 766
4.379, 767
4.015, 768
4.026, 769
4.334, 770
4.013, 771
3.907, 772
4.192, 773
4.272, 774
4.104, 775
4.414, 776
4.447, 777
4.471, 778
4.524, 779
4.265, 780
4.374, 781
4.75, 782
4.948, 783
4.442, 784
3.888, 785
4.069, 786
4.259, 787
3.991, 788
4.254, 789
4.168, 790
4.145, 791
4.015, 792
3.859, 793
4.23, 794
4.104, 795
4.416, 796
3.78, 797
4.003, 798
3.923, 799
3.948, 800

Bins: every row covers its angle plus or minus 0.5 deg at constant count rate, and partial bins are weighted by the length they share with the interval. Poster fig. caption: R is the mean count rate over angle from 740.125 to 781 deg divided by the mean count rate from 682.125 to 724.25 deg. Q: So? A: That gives 1.3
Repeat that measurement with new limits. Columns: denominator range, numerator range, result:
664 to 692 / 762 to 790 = 1.48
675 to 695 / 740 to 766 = 1.38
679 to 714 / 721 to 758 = 1.16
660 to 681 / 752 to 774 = 1.33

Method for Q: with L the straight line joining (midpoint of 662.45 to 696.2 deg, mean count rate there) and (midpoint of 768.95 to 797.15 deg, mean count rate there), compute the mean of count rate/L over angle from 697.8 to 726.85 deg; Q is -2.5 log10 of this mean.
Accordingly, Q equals 0.06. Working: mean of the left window 2.87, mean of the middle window 3.13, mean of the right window 4.24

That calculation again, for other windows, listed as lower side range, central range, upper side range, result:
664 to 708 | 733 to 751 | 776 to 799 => 0.13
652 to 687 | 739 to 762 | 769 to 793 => 0.08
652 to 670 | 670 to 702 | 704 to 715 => 0.11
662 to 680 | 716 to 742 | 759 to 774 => 0.19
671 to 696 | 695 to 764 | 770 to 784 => 0.07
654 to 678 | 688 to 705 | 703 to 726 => 0.13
